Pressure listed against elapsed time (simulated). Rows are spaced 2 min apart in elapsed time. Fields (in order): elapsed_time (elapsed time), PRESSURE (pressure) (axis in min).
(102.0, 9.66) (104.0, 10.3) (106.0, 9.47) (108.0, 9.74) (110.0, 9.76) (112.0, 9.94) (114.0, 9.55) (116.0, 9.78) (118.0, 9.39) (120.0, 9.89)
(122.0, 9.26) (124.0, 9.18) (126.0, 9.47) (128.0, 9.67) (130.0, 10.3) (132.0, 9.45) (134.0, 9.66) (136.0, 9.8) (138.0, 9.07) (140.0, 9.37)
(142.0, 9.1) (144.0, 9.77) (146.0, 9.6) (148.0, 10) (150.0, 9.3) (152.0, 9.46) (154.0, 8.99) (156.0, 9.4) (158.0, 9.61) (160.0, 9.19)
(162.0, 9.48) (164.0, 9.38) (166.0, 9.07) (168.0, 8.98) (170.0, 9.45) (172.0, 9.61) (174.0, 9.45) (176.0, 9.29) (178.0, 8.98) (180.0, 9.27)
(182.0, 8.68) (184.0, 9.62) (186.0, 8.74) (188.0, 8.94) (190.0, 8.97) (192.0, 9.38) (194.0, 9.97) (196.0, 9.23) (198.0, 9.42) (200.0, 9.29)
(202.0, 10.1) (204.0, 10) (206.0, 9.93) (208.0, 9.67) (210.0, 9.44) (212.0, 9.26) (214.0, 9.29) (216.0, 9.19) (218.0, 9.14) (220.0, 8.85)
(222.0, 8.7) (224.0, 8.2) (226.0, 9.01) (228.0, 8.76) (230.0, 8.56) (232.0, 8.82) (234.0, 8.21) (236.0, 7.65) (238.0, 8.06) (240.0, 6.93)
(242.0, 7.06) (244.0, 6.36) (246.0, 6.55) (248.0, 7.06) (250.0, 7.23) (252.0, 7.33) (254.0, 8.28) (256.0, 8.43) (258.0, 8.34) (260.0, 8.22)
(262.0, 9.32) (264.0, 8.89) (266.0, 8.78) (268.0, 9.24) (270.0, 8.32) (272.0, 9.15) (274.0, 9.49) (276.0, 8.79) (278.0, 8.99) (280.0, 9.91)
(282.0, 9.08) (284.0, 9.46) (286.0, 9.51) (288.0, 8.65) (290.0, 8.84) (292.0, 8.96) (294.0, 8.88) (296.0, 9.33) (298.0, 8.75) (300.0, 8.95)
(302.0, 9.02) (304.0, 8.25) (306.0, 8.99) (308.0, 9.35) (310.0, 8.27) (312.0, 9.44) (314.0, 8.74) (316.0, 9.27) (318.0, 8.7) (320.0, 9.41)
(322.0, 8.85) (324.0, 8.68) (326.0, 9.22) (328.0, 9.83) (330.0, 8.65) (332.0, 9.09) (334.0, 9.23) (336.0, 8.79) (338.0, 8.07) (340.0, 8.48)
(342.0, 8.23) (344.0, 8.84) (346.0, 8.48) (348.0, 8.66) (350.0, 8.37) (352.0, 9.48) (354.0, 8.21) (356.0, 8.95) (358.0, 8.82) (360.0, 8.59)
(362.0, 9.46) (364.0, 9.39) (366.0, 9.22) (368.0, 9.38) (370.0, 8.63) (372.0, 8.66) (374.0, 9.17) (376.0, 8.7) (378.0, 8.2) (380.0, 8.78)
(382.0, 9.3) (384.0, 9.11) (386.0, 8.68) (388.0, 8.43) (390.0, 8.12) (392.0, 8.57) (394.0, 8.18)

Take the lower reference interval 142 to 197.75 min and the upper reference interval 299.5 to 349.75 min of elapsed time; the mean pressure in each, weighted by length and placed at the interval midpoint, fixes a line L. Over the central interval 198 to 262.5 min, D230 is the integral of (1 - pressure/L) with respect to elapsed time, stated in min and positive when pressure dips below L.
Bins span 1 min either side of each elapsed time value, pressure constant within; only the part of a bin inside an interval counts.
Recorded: 4.7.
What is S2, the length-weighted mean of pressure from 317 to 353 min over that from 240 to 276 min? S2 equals 1.1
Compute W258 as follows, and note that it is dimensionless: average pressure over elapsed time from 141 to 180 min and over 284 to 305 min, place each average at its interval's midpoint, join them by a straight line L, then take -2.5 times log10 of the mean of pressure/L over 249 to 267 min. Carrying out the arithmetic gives 0.09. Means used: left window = 9.37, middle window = 8.31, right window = 8.94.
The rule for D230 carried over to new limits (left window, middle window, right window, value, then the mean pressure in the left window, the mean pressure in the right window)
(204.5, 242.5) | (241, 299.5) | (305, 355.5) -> 1.6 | 8.71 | 8.85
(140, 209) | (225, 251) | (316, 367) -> 4.2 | 9.39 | 8.88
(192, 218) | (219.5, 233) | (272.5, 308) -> 1.0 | 9.54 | 9.06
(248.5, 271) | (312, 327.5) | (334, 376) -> -0.7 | 8.37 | 8.8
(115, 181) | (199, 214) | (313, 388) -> -0.6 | 9.44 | 8.87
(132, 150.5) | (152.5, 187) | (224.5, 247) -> -0.9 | 9.52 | 7.82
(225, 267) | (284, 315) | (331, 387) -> -2.1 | 7.99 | 8.82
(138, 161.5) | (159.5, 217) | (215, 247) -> -3.6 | 9.42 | 8.13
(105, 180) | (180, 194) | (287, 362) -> 0.3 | 9.48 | 8.85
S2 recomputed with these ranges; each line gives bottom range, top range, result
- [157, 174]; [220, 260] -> 0.85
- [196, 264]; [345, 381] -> 1.04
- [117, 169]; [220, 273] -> 0.86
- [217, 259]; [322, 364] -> 1.11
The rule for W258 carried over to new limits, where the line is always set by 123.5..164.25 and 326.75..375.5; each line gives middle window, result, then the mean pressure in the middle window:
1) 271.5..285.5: -0.023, 9.28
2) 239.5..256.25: 0.263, 7.2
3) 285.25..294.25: 0.011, 8.96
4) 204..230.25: 0.017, 9.13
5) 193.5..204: -0.034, 9.62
